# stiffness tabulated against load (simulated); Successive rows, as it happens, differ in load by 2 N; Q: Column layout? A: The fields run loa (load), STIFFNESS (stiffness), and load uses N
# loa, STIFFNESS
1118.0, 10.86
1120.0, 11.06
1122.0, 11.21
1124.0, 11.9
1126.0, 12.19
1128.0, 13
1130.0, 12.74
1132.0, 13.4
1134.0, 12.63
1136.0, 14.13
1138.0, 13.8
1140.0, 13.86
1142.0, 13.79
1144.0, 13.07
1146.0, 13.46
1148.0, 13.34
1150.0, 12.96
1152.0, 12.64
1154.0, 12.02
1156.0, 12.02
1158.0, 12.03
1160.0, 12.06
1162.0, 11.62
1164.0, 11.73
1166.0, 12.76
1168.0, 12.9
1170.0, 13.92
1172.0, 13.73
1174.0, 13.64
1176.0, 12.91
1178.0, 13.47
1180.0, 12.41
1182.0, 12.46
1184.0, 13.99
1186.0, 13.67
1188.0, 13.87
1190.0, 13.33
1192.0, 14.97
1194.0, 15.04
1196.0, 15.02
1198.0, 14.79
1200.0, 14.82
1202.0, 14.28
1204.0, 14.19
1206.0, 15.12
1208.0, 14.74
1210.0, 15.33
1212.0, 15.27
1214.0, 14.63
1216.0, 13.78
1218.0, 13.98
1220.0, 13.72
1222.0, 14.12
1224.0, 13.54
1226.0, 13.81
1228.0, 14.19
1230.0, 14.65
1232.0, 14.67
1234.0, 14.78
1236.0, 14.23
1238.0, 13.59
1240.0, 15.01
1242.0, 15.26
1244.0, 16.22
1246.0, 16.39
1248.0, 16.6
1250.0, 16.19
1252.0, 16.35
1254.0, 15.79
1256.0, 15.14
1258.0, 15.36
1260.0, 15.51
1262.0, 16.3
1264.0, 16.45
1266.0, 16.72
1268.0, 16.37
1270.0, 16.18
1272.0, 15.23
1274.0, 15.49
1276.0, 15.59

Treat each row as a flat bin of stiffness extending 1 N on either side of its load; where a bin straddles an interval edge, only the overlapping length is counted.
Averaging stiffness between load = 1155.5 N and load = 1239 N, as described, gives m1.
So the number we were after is 13.8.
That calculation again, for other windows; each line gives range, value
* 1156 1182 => 12.7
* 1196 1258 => 14.9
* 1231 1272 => 15.6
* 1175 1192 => 13.4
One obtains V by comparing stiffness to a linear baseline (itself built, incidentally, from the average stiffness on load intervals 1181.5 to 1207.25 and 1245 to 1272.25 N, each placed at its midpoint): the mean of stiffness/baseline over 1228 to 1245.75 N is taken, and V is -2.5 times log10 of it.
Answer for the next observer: 0.046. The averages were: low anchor 14.3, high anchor 16.1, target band 14.8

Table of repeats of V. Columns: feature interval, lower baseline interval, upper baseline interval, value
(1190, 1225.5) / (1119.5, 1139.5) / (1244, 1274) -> 0.014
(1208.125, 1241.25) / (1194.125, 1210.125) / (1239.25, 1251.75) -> 0.077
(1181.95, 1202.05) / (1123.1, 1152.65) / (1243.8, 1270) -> 0.016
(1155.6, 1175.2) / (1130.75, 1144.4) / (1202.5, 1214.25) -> 0.114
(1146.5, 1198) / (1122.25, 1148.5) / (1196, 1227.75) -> 0.047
